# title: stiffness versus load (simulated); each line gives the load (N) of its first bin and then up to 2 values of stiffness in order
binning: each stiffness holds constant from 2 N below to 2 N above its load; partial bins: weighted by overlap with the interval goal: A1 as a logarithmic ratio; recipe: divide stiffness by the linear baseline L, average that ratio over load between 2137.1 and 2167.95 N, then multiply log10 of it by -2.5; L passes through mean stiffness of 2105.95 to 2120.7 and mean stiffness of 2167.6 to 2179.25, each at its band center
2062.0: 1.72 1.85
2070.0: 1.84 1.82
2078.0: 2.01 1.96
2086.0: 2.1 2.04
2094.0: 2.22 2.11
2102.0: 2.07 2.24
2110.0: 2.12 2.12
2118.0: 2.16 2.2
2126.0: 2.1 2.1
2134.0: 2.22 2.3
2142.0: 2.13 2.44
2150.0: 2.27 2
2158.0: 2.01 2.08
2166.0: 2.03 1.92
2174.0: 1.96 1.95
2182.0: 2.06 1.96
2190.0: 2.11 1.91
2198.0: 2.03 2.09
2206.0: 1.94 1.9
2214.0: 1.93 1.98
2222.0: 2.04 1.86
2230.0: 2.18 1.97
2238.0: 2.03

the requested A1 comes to -0.07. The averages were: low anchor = 2.15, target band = 2.15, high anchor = 1.95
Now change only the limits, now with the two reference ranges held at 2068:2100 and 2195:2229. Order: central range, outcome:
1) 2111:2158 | -0.09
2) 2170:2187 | 0.00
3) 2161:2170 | -0.02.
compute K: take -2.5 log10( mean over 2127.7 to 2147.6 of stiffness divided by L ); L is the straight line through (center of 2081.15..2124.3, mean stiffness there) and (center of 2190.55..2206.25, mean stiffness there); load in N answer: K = -0.07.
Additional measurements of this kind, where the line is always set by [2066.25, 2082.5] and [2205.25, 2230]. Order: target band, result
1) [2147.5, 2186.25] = -0.05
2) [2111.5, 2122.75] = -0.13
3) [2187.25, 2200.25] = -0.04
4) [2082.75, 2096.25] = -0.11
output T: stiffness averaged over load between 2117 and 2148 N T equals 2.21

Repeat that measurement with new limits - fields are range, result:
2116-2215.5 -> 2.07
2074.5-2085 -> 1.97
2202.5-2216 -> 1.94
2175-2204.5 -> 2.01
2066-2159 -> 2.11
